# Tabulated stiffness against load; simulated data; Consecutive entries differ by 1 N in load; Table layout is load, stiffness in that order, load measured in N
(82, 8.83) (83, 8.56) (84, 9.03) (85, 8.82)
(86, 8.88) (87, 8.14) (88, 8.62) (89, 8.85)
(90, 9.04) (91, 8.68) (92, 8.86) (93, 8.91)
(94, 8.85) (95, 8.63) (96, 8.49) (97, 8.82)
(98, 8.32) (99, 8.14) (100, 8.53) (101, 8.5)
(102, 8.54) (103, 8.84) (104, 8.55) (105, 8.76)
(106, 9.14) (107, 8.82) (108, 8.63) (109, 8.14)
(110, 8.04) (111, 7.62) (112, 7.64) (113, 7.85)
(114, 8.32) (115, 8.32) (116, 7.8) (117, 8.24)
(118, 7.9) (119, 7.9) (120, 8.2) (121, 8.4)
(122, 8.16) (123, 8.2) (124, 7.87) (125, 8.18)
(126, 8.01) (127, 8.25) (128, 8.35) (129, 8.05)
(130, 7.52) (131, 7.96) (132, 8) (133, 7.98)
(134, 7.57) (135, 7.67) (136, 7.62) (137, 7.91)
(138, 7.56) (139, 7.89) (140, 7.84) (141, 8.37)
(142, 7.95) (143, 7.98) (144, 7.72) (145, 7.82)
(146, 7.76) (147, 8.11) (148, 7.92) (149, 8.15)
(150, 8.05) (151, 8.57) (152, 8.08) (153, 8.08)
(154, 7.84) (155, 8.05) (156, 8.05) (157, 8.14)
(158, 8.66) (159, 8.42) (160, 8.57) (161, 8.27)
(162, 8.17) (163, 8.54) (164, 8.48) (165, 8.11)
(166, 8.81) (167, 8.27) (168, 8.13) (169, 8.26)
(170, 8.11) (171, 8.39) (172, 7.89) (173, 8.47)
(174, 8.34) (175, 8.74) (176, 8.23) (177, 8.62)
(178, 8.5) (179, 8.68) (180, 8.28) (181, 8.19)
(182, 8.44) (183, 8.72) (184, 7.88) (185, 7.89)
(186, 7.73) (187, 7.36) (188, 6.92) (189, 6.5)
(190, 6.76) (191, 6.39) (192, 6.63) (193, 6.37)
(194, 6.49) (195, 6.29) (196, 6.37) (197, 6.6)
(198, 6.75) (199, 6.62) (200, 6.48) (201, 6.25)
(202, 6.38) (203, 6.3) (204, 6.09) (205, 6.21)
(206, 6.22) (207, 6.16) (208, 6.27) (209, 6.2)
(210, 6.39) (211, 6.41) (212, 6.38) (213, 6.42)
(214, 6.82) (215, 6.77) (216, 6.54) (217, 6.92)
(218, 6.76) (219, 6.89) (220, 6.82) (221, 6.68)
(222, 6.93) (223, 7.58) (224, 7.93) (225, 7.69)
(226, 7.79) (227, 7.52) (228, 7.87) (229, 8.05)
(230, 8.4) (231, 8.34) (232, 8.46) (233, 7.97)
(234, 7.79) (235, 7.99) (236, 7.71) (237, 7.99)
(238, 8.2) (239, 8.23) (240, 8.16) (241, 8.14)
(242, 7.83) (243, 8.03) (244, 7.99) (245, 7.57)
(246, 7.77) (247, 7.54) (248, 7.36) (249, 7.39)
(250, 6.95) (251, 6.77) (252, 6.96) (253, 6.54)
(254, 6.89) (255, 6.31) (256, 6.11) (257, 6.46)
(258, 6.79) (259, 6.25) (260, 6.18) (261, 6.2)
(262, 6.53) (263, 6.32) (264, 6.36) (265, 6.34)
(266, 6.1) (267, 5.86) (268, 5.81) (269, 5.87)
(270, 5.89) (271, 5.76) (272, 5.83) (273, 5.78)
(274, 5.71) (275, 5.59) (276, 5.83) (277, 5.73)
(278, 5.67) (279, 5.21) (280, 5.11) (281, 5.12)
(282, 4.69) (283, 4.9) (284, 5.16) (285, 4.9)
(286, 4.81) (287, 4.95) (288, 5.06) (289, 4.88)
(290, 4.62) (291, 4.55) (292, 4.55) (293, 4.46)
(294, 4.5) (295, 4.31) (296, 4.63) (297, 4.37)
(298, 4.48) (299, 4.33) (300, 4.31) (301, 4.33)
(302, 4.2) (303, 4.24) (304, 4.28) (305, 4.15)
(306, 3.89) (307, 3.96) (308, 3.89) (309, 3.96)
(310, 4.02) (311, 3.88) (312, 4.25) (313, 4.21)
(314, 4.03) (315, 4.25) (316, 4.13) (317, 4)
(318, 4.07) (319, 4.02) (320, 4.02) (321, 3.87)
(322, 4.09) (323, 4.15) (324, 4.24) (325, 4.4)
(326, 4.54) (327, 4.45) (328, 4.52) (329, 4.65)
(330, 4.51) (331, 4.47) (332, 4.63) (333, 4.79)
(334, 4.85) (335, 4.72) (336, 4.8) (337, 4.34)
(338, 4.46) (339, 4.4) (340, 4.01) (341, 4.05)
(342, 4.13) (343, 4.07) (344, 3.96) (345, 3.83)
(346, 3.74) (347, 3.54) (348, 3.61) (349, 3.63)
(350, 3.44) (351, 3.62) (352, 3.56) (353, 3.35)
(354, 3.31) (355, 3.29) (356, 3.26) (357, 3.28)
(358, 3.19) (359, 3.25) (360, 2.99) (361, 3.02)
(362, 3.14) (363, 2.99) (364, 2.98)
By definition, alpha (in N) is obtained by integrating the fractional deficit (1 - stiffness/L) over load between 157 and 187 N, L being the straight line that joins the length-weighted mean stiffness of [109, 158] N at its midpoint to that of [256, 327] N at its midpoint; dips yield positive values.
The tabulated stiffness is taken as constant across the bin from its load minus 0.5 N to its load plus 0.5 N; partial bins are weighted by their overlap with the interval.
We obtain -4.44 N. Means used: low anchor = 8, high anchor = 4.92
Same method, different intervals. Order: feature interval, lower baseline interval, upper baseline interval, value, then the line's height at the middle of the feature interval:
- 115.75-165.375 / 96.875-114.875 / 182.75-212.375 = -2.18 N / 7.73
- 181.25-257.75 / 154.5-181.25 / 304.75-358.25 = -2.31 N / 6.99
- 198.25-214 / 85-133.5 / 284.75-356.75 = 0.26 N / 6.45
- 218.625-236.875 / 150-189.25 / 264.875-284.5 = -2.59 N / 6.75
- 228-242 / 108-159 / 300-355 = -4.96 N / 5.97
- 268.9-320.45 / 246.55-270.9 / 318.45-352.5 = 7.12 N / 5.4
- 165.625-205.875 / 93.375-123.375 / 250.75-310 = -2.61 N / 6.97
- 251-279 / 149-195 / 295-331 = -3.20 N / 5.5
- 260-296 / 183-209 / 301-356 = -2.18 N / 5.08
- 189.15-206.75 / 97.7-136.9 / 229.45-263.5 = 2.85 N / 7.66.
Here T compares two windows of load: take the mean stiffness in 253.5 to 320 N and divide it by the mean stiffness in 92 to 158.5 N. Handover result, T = 0.62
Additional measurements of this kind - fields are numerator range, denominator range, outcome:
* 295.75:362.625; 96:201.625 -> 0.51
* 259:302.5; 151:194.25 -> 0.66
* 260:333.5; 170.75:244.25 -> 0.65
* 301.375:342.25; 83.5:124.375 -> 0.50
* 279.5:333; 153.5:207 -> 0.58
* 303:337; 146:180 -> 0.51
